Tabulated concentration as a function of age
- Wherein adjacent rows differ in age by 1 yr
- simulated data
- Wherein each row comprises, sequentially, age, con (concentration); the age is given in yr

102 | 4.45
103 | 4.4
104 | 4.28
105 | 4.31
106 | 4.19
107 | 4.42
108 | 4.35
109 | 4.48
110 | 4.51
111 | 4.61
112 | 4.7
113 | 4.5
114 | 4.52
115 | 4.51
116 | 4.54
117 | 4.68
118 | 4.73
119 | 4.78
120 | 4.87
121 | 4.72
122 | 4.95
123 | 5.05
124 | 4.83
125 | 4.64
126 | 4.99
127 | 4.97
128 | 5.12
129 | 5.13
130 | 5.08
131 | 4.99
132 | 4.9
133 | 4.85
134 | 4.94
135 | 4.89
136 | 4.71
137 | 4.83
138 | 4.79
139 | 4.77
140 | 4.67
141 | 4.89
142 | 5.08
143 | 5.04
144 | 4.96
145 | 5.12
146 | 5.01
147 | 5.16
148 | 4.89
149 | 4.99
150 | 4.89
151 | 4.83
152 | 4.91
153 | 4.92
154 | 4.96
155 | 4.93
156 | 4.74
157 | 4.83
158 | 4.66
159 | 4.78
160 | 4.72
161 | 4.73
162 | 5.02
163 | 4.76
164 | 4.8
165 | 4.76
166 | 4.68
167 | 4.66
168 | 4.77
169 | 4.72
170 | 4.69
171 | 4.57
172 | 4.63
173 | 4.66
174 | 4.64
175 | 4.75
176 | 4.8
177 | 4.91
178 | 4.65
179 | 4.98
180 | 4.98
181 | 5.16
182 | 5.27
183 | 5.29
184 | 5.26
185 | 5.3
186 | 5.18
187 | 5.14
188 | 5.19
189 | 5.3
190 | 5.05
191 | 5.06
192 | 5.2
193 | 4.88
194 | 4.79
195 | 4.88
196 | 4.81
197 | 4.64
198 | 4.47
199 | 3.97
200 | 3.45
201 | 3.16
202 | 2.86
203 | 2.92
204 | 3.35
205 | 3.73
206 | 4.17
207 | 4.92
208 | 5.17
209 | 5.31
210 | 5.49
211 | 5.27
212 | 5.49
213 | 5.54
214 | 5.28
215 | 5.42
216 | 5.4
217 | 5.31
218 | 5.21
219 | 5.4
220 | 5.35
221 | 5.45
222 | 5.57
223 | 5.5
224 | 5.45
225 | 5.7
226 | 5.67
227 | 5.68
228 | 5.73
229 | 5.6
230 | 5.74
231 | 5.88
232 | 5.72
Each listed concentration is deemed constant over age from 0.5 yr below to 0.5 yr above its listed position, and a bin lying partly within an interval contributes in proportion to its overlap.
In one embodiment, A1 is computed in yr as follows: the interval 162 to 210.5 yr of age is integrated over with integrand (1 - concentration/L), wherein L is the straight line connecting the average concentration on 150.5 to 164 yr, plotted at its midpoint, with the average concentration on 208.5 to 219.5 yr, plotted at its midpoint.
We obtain 3.9 yr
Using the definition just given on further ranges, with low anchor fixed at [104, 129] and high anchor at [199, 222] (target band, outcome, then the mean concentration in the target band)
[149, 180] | -0.6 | 4.78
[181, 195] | -1.3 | 5.14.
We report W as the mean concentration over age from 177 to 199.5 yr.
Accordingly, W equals 4.97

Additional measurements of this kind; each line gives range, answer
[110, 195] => 4.88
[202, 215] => 4.68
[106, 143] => 4.77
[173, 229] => 4.94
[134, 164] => 4.88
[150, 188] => 4.87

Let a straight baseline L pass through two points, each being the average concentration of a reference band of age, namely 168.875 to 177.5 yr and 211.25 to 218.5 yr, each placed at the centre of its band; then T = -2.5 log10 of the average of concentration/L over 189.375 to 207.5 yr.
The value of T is 0.20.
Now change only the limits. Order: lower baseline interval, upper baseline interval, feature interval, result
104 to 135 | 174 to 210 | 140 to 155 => -0.06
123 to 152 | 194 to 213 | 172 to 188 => -0.10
